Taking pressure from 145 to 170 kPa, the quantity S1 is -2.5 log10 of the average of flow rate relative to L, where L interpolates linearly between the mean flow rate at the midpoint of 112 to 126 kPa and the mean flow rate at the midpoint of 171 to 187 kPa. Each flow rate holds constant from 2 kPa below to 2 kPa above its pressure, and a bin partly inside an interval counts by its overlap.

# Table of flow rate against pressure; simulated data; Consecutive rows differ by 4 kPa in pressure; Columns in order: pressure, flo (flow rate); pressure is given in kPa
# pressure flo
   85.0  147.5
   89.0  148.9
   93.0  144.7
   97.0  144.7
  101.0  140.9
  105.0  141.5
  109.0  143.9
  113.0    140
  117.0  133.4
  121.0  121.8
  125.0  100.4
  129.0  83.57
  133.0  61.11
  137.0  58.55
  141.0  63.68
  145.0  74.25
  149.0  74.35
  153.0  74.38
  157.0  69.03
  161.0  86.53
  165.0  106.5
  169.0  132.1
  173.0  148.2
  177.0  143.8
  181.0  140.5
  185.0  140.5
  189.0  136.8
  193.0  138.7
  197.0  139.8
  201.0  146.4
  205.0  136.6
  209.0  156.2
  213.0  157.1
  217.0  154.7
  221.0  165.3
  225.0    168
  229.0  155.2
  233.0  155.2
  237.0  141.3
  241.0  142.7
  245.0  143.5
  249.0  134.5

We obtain 0.49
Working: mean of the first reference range 124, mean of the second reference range 143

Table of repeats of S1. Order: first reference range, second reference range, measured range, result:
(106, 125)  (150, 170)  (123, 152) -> 0.45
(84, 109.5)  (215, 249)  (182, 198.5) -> 0.08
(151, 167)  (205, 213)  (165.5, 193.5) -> -0.24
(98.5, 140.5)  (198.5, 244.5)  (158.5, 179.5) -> 0.08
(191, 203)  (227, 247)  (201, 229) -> -0.08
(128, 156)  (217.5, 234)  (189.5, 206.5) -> -0.08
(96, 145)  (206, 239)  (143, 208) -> 0.15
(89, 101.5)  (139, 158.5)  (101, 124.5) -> -0.12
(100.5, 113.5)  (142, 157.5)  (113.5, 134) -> 0.11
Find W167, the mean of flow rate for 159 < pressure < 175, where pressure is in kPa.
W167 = 118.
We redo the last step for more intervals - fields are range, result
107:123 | 135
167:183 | 141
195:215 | 147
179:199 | 139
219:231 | 163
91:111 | 143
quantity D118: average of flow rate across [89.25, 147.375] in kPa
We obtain 112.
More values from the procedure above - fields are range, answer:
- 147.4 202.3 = 120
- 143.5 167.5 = 82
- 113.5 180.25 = 97.6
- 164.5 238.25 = 146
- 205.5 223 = 156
